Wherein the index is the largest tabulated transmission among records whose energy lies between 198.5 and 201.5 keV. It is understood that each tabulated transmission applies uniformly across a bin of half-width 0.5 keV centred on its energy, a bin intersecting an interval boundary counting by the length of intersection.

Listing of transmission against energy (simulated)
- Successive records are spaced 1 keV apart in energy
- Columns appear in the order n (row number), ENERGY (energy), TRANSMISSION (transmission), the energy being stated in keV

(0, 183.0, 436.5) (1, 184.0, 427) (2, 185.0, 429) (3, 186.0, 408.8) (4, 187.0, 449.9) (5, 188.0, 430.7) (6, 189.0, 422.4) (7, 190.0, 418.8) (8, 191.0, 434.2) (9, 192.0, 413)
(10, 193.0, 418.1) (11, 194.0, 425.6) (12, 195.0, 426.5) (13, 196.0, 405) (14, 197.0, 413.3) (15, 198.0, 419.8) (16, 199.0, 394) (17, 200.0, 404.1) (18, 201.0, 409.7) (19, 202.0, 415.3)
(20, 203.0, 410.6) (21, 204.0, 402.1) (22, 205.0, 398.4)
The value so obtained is 409.7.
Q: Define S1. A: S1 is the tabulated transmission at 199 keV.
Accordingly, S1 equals 394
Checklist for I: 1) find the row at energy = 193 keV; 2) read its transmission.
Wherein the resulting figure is 418.1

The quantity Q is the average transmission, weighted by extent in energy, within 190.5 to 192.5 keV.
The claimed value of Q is 424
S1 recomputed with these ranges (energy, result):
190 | 418.8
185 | 429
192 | 413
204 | 402.1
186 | 408.8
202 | 415.3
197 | 413.3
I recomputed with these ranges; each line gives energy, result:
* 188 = 430.7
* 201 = 409.7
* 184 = 427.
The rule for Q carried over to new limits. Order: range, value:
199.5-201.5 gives 407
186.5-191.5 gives 431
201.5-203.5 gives 413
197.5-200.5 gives 406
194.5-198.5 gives 416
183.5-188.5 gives 429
